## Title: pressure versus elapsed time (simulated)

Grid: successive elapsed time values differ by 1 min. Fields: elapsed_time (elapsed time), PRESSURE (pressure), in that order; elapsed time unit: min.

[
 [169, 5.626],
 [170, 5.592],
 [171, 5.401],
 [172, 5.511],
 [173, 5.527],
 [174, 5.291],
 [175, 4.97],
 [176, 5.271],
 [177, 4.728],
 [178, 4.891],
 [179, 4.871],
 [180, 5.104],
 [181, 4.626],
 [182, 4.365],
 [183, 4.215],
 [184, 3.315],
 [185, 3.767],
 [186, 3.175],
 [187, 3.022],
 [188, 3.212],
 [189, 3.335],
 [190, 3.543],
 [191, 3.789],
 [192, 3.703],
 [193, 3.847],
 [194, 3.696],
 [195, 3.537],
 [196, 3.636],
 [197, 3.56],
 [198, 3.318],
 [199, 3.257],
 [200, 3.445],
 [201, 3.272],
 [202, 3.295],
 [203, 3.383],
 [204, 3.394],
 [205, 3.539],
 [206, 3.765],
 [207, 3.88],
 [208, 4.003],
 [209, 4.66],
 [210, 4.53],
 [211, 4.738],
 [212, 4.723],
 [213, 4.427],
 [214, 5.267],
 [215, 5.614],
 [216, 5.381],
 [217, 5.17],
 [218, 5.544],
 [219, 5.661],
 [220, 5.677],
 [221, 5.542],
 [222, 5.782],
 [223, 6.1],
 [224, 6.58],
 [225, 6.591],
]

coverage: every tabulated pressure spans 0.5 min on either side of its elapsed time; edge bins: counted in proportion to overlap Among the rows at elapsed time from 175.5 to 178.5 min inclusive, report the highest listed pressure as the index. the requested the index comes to 5.271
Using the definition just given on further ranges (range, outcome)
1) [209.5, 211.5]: 4.738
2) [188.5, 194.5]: 3.847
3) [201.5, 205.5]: 3.539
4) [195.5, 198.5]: 3.636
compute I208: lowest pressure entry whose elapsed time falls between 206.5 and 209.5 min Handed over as 3.88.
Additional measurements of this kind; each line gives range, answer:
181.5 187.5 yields 3.022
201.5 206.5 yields 3.295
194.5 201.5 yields 3.257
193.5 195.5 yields 3.537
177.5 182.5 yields 4.365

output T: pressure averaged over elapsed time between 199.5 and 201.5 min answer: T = 3.36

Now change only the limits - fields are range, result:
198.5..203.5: 3.33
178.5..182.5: 4.74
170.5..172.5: 5.46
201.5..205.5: 3.4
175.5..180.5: 4.97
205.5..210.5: 4.17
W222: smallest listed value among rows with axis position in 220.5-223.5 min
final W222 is 5.542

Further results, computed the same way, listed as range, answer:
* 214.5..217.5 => 5.17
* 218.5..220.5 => 5.661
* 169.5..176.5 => 4.97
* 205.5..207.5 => 3.765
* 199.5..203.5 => 3.272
